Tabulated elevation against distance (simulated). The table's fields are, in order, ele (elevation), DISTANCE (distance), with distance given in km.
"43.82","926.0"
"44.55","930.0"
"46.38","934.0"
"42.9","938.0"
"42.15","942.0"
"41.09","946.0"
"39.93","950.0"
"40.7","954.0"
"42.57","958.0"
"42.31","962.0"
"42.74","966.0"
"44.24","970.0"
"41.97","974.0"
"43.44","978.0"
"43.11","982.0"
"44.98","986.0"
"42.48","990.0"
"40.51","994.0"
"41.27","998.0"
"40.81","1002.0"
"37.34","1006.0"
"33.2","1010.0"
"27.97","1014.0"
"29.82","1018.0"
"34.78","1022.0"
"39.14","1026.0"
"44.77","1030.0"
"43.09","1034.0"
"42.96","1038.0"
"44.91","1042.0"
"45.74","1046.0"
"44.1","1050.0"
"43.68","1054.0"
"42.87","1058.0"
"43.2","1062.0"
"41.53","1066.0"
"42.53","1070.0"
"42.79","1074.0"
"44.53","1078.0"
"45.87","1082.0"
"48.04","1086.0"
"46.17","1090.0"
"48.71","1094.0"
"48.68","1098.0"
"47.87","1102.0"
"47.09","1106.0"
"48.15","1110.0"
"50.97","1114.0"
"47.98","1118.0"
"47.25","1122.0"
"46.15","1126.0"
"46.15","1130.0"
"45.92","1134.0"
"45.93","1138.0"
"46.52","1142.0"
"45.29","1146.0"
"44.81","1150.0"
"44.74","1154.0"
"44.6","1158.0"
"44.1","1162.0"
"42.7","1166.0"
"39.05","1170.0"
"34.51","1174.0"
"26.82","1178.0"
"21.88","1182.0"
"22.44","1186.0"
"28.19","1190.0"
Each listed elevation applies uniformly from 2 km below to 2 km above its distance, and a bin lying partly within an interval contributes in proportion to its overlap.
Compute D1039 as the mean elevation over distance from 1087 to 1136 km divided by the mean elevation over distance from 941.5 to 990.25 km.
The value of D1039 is 1.12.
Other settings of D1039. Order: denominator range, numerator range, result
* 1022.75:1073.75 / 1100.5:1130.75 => 1.11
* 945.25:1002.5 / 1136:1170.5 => 1.05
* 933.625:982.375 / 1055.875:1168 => 1.08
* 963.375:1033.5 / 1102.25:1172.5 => 1.15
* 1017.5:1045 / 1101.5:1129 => 1.18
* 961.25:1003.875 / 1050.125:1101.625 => 1.06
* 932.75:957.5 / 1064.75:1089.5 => 1.06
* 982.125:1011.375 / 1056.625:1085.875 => 1.08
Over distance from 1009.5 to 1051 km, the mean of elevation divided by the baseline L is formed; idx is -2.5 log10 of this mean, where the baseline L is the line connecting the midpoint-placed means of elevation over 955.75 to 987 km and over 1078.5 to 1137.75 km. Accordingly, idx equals 0.15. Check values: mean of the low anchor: 43.1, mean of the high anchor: 47.4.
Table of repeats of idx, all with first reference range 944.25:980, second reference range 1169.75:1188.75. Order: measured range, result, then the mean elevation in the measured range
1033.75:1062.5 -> -0.20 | 43.9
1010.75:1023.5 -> 0.24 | 30.9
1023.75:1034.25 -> -0.12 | 42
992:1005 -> -0.02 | 40.6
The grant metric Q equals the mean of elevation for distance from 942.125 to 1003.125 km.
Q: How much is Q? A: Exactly 42.2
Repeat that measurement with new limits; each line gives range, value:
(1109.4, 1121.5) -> 48.9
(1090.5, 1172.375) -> 46.1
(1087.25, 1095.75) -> 47.5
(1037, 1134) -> 45.8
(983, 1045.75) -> 39.4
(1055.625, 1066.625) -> 42.7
